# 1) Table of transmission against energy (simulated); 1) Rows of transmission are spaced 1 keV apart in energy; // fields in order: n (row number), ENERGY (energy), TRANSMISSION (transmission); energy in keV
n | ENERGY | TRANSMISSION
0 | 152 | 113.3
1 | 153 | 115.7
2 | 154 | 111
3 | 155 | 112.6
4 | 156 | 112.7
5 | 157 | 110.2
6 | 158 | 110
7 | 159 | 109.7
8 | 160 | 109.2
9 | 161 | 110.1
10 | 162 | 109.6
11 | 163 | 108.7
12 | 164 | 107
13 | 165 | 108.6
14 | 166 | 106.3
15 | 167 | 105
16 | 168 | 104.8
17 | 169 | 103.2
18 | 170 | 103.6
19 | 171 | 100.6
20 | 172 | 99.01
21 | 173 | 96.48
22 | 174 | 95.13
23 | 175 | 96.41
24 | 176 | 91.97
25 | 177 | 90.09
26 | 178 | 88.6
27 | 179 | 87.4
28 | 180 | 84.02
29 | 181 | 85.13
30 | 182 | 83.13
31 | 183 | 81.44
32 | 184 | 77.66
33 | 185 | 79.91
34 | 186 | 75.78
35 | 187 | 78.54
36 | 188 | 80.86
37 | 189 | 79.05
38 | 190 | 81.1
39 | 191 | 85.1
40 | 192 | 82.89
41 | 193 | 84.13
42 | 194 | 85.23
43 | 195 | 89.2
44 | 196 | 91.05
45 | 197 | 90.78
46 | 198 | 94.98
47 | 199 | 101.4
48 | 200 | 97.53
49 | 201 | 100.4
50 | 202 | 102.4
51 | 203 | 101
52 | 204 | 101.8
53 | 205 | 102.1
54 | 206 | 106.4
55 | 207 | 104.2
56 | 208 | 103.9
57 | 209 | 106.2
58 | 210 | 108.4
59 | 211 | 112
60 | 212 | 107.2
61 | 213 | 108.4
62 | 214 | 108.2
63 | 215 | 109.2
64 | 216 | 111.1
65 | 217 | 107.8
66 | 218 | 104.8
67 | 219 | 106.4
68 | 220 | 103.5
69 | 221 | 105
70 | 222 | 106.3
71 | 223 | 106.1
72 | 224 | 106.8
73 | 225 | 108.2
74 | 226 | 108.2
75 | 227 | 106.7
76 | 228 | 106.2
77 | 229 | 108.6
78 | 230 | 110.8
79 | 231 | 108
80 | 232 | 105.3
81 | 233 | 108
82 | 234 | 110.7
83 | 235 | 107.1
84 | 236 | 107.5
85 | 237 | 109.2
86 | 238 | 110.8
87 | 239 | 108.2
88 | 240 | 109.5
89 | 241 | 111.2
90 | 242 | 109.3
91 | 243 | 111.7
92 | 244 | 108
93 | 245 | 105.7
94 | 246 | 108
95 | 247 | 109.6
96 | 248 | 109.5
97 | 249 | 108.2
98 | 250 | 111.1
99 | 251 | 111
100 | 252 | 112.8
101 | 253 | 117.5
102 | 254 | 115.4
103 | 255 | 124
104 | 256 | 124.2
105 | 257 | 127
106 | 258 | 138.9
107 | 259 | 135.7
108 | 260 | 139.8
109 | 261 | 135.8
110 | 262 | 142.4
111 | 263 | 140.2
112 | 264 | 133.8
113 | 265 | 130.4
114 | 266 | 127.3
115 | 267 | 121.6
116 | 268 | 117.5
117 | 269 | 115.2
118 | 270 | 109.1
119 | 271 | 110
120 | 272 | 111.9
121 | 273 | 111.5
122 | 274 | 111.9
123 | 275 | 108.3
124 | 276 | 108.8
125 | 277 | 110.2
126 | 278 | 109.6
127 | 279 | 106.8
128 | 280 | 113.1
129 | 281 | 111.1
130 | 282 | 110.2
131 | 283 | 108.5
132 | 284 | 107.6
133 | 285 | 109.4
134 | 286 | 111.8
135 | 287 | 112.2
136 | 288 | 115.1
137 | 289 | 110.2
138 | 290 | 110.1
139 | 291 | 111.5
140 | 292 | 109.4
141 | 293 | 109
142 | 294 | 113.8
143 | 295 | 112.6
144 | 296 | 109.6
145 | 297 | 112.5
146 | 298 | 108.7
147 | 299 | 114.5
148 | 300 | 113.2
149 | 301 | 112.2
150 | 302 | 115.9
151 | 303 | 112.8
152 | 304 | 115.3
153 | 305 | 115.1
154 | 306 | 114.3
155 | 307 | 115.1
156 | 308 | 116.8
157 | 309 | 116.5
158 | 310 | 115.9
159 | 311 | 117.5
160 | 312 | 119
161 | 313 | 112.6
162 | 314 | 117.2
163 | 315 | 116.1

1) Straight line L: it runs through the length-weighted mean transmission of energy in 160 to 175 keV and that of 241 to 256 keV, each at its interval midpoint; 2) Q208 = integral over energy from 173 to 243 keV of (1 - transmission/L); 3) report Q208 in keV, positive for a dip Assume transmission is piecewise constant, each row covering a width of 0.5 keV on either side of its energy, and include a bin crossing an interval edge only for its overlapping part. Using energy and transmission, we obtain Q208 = 5.9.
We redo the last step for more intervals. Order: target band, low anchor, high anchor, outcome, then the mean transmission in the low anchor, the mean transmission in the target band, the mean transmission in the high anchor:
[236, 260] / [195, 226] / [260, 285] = -0.6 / 104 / 115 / 117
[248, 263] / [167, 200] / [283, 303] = -3.0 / 89.4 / 125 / 111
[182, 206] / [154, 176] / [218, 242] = 3.9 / 105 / 89.1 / 108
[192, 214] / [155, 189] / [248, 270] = 1.4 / 96.7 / 99.7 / 125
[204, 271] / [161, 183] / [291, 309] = -4.8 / 97.8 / 113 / 113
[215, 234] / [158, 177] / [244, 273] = 1.2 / 103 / 107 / 121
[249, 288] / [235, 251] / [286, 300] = -2.8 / 109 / 118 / 112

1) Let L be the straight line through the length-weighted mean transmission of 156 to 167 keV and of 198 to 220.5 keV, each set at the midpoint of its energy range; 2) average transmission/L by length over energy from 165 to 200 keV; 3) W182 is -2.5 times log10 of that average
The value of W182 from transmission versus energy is 0.19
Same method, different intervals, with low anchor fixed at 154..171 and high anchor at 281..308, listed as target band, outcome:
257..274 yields -0.14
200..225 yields 0.04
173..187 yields 0.25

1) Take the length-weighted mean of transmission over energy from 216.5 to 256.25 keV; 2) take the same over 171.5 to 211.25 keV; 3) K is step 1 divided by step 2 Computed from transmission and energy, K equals 1.2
